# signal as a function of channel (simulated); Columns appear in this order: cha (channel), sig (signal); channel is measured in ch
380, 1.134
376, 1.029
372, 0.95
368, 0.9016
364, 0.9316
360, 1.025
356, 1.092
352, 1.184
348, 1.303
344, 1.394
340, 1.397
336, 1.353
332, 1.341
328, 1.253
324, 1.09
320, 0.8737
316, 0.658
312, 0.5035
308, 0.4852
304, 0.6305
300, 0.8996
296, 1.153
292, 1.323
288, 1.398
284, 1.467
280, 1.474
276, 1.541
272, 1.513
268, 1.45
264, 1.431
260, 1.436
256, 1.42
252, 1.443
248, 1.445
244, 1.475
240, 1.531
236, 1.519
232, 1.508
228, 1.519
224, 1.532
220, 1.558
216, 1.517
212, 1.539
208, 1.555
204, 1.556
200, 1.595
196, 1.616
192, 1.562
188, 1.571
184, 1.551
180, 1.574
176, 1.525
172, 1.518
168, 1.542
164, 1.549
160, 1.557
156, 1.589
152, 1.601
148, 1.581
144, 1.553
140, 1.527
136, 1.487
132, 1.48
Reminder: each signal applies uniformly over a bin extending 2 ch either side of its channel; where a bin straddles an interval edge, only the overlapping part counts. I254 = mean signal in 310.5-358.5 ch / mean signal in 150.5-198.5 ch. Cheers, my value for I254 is 0.72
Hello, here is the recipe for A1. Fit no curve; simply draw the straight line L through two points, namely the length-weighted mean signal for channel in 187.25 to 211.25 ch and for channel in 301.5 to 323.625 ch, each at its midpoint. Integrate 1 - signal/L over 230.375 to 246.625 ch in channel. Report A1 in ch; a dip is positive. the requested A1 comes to -3.2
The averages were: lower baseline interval 1.57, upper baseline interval 0.67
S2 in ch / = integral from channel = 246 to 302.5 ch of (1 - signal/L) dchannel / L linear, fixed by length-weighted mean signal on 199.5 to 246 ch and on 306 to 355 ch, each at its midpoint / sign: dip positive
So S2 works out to -2.8 ch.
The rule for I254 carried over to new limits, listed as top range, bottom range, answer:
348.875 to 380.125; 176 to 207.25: 0.66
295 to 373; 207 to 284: 0.68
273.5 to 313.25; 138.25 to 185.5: 0.71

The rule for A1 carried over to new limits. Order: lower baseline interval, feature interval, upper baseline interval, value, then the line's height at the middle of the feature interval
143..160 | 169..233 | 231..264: -1.2 ch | 1.52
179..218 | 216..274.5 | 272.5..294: 0.5 ch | 1.5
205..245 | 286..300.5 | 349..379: 0.7 ch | 1.28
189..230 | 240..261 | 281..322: -2.7 ch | 1.29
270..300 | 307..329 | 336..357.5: 8.6 ch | 1.33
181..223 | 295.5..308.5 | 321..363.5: 5.3 ch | 1.32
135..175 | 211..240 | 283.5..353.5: -3.8 ch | 1.35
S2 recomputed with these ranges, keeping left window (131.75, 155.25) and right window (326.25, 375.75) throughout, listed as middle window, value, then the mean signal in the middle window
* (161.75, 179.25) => -0.5 ch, 1.54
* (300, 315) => 7.9 ch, 0.596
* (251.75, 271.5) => -1.6 ch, 1.44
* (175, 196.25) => -1.4 ch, 1.56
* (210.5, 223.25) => -1.1 ch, 1.54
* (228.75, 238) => -0.9 ch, 1.51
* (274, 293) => -2.3 ch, 1.45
